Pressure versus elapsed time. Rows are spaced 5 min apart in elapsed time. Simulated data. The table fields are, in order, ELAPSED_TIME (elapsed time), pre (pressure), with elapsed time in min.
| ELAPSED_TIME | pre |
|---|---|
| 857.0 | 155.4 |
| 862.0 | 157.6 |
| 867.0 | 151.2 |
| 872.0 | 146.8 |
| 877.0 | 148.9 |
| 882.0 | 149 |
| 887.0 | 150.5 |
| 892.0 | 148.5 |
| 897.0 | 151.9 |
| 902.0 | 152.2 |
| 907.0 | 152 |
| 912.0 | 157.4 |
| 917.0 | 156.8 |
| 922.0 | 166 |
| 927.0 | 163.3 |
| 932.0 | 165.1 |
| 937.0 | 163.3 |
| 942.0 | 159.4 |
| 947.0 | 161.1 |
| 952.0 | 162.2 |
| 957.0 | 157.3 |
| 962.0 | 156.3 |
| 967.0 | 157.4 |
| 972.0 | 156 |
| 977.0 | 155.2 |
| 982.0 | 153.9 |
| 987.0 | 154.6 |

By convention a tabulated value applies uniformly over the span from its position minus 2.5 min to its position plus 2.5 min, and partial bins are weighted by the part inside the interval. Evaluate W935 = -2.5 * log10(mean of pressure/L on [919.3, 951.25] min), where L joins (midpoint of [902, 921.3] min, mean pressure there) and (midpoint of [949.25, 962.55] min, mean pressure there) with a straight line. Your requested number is -0.04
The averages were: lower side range 156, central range 163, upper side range 159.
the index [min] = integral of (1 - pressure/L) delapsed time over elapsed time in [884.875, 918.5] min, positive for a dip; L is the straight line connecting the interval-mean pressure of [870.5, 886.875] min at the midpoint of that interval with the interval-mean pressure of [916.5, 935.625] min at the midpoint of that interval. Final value 0.7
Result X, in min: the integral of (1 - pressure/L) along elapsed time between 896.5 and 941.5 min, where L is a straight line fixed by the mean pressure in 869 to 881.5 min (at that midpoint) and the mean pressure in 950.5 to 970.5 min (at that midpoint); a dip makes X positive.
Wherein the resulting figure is -1.7 min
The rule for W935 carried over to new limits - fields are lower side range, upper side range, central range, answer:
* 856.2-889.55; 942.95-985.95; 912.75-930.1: -0.05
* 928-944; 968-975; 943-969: 0.00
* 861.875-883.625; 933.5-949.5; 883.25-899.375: 0.02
